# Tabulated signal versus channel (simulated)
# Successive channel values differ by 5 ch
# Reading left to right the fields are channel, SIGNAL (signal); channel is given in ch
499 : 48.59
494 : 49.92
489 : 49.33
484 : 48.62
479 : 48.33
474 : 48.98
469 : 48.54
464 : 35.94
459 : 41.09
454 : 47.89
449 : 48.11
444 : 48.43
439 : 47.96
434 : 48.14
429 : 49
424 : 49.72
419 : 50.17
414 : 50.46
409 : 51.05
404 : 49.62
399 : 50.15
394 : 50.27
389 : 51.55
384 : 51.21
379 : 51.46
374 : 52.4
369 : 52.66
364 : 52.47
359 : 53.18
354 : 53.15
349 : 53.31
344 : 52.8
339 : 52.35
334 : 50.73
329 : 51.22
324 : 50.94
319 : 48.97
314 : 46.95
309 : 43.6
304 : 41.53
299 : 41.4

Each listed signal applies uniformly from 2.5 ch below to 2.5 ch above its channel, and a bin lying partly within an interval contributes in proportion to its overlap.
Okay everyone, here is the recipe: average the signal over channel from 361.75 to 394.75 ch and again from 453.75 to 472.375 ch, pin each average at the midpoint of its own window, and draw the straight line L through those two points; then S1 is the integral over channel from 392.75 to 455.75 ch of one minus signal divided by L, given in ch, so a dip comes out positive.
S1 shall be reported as -3.0 ch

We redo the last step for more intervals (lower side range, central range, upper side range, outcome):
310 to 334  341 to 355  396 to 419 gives -1.0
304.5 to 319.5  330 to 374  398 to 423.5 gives -4.7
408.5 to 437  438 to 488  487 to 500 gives 3.1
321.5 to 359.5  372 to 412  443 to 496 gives -0.7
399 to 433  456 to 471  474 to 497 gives 2.3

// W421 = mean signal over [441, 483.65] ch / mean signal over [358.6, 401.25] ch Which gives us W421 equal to 0.89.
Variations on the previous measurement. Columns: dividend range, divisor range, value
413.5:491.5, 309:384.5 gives 0.92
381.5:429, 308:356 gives 1.00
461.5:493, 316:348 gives 0.91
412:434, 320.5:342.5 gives 0.97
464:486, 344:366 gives 0.89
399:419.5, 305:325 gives 1.07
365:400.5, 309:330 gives 1.06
